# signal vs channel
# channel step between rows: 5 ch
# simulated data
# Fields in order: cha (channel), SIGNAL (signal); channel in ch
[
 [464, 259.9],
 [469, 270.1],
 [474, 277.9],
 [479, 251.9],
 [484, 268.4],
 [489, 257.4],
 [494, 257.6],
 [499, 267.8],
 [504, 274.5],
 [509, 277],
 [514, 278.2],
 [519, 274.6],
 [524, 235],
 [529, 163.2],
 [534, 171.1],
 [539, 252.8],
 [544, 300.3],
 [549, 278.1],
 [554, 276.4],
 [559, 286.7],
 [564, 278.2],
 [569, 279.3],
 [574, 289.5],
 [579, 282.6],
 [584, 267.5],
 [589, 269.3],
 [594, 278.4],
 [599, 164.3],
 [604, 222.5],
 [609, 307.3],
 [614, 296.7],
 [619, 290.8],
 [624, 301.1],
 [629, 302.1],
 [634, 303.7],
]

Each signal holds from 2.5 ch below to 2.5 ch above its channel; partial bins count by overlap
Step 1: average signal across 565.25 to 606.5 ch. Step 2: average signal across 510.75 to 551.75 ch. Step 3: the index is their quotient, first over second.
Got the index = 1.05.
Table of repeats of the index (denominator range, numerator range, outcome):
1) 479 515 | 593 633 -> 1.02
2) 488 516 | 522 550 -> 0.86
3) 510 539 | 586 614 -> 1.10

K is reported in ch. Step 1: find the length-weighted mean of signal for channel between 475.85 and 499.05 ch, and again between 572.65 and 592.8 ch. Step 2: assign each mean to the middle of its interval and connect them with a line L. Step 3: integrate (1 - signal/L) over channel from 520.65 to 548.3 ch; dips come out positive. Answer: 4.0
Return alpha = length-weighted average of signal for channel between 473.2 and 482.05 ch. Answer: 263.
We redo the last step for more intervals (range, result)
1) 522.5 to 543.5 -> 213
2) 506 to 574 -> 259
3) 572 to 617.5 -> 265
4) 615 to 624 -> 295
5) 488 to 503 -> 263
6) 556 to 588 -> 280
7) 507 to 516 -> 278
